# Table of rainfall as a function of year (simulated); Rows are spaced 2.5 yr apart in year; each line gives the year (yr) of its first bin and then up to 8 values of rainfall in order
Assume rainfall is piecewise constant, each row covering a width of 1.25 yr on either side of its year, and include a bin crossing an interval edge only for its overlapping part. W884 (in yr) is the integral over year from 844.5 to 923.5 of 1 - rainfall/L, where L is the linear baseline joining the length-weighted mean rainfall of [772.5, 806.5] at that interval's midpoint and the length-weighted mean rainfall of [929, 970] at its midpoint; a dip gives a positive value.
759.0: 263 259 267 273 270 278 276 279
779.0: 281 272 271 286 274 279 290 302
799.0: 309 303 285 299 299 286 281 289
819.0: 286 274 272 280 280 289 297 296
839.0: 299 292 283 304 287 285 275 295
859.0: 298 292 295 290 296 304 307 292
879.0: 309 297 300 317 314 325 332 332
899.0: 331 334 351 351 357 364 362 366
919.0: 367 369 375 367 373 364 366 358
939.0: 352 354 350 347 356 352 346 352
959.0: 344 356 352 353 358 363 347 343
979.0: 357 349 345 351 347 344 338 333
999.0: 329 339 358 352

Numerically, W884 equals 1.8 yr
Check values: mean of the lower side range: 286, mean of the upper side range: 354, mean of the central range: 319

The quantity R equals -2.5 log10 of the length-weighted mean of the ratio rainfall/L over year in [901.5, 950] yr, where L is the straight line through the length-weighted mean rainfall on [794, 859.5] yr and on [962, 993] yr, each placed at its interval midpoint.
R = -0.094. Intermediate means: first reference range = 290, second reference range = 351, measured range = 360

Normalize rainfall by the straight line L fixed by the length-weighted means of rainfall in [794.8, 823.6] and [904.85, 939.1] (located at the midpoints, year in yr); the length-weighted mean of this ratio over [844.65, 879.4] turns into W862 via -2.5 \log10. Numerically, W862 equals 0.109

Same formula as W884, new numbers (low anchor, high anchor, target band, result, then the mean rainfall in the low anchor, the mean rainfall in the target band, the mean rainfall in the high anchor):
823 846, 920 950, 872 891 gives 1.0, 288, 306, 361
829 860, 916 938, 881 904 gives 0.9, 291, 323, 367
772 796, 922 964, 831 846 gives 0.6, 279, 293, 357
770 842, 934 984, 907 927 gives -1.9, 286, 365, 352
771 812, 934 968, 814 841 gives 1.4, 287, 286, 352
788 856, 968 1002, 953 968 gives -0.6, 289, 351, 346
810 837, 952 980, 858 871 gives 0.4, 284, 295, 352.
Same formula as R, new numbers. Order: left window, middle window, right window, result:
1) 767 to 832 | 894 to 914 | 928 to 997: -0.059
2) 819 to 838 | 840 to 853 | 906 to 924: 0.039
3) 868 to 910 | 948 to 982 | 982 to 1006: -0.048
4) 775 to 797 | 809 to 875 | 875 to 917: 0.059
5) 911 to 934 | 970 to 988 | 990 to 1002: -0.022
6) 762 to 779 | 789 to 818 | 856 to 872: -0.041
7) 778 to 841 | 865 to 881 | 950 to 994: 0.044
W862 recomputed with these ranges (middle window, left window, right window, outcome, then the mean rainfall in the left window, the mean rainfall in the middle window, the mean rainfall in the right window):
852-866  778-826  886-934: 0.11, 286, 291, 351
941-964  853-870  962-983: -0.03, 292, 351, 353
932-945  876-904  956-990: -0.06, 319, 357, 351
